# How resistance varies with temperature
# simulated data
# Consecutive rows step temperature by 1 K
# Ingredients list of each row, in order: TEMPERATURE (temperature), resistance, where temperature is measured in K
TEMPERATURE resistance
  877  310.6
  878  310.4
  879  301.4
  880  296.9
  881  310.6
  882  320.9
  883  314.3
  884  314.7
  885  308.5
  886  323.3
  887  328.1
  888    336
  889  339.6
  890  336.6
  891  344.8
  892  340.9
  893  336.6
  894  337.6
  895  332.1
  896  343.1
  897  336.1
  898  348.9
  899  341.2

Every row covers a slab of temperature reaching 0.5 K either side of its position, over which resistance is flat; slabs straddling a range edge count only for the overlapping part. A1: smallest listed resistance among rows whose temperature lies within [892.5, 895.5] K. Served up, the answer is 332.1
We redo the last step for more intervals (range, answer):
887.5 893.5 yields 336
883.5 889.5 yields 308.5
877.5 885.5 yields 296.9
